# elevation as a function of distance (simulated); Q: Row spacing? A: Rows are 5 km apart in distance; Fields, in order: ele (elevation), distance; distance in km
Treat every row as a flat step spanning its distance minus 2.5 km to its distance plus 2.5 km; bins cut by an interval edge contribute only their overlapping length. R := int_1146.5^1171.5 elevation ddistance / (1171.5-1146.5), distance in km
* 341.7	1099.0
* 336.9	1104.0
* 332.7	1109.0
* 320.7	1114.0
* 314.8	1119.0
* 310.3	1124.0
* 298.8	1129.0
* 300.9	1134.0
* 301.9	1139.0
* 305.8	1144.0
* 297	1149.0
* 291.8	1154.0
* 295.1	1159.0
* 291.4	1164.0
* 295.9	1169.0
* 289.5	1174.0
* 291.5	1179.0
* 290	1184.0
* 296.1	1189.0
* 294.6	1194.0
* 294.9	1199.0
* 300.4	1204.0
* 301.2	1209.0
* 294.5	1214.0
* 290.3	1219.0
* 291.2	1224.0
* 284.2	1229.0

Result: 294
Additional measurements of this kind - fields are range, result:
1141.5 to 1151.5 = 301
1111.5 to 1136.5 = 309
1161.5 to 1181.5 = 292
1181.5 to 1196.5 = 294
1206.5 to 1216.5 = 298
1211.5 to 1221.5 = 292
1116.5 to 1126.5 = 313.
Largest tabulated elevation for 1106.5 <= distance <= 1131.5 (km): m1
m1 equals 332.7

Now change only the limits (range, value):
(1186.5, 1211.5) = 301.2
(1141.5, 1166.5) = 305.8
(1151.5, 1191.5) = 296.1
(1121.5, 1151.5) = 310.3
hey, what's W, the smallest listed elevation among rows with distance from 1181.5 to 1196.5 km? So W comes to 290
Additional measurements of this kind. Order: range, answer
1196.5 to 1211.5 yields 294.9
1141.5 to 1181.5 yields 289.5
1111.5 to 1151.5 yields 297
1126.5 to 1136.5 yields 298.8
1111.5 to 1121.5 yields 314.8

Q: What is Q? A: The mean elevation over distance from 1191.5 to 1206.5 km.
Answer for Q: 297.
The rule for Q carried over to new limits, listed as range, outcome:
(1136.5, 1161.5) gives 298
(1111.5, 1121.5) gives 318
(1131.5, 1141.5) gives 301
